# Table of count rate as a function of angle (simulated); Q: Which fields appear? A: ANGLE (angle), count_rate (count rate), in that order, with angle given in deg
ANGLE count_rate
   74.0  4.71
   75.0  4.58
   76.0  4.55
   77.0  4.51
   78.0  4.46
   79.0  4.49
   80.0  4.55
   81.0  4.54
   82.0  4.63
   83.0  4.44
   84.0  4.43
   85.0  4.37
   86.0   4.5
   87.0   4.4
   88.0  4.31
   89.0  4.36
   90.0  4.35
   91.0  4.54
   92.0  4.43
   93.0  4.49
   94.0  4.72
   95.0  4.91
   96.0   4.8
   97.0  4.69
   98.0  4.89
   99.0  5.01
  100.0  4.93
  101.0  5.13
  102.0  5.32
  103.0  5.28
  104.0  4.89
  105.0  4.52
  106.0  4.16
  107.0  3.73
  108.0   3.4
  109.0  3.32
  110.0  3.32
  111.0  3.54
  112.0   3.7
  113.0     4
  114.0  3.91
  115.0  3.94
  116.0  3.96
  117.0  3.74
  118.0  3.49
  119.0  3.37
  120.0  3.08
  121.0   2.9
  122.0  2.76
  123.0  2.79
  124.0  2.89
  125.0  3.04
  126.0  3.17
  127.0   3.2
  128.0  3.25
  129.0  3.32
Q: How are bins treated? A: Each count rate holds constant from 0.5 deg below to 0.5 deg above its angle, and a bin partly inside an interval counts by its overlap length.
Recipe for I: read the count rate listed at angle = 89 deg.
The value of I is 4.36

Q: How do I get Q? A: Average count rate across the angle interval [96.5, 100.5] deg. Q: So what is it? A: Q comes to 4.88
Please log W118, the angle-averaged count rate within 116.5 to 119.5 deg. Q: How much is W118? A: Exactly 3.53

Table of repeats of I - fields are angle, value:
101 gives 5.13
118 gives 3.49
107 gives 3.73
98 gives 4.89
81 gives 4.54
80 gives 4.55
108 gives 3.4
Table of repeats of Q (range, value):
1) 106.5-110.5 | 3.44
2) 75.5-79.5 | 4.5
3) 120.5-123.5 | 2.82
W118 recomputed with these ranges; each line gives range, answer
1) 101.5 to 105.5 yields 5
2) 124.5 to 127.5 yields 3.14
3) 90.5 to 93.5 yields 4.49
